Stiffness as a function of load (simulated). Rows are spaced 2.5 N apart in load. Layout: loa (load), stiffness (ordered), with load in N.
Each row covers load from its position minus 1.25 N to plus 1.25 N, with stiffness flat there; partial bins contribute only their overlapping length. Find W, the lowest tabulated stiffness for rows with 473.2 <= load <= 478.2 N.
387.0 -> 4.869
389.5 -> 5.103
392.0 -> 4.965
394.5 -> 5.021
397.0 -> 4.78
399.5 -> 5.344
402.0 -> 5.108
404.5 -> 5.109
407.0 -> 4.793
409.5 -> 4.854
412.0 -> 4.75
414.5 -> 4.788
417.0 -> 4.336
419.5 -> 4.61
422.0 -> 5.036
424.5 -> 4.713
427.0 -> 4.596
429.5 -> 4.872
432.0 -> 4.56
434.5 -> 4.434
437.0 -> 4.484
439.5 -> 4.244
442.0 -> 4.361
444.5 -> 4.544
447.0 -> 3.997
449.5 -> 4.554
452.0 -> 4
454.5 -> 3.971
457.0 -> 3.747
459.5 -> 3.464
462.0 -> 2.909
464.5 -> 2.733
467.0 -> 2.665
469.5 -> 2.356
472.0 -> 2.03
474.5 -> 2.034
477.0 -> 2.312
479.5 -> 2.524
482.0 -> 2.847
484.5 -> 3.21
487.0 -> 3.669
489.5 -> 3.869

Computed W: 2.034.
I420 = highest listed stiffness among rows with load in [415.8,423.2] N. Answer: 5.036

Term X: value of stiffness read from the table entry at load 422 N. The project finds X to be 5.036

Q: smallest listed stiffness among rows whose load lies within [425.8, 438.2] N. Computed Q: 4.434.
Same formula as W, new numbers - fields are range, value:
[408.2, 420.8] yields 4.336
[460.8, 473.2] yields 2.03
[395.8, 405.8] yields 4.78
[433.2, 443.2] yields 4.244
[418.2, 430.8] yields 4.596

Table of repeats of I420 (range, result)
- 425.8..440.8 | 4.872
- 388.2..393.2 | 5.103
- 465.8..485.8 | 3.21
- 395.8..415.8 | 5.344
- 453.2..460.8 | 3.971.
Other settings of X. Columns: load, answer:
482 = 2.847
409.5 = 4.854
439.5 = 4.244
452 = 4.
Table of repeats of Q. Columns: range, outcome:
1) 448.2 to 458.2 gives 3.747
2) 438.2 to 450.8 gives 3.997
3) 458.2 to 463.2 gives 2.909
